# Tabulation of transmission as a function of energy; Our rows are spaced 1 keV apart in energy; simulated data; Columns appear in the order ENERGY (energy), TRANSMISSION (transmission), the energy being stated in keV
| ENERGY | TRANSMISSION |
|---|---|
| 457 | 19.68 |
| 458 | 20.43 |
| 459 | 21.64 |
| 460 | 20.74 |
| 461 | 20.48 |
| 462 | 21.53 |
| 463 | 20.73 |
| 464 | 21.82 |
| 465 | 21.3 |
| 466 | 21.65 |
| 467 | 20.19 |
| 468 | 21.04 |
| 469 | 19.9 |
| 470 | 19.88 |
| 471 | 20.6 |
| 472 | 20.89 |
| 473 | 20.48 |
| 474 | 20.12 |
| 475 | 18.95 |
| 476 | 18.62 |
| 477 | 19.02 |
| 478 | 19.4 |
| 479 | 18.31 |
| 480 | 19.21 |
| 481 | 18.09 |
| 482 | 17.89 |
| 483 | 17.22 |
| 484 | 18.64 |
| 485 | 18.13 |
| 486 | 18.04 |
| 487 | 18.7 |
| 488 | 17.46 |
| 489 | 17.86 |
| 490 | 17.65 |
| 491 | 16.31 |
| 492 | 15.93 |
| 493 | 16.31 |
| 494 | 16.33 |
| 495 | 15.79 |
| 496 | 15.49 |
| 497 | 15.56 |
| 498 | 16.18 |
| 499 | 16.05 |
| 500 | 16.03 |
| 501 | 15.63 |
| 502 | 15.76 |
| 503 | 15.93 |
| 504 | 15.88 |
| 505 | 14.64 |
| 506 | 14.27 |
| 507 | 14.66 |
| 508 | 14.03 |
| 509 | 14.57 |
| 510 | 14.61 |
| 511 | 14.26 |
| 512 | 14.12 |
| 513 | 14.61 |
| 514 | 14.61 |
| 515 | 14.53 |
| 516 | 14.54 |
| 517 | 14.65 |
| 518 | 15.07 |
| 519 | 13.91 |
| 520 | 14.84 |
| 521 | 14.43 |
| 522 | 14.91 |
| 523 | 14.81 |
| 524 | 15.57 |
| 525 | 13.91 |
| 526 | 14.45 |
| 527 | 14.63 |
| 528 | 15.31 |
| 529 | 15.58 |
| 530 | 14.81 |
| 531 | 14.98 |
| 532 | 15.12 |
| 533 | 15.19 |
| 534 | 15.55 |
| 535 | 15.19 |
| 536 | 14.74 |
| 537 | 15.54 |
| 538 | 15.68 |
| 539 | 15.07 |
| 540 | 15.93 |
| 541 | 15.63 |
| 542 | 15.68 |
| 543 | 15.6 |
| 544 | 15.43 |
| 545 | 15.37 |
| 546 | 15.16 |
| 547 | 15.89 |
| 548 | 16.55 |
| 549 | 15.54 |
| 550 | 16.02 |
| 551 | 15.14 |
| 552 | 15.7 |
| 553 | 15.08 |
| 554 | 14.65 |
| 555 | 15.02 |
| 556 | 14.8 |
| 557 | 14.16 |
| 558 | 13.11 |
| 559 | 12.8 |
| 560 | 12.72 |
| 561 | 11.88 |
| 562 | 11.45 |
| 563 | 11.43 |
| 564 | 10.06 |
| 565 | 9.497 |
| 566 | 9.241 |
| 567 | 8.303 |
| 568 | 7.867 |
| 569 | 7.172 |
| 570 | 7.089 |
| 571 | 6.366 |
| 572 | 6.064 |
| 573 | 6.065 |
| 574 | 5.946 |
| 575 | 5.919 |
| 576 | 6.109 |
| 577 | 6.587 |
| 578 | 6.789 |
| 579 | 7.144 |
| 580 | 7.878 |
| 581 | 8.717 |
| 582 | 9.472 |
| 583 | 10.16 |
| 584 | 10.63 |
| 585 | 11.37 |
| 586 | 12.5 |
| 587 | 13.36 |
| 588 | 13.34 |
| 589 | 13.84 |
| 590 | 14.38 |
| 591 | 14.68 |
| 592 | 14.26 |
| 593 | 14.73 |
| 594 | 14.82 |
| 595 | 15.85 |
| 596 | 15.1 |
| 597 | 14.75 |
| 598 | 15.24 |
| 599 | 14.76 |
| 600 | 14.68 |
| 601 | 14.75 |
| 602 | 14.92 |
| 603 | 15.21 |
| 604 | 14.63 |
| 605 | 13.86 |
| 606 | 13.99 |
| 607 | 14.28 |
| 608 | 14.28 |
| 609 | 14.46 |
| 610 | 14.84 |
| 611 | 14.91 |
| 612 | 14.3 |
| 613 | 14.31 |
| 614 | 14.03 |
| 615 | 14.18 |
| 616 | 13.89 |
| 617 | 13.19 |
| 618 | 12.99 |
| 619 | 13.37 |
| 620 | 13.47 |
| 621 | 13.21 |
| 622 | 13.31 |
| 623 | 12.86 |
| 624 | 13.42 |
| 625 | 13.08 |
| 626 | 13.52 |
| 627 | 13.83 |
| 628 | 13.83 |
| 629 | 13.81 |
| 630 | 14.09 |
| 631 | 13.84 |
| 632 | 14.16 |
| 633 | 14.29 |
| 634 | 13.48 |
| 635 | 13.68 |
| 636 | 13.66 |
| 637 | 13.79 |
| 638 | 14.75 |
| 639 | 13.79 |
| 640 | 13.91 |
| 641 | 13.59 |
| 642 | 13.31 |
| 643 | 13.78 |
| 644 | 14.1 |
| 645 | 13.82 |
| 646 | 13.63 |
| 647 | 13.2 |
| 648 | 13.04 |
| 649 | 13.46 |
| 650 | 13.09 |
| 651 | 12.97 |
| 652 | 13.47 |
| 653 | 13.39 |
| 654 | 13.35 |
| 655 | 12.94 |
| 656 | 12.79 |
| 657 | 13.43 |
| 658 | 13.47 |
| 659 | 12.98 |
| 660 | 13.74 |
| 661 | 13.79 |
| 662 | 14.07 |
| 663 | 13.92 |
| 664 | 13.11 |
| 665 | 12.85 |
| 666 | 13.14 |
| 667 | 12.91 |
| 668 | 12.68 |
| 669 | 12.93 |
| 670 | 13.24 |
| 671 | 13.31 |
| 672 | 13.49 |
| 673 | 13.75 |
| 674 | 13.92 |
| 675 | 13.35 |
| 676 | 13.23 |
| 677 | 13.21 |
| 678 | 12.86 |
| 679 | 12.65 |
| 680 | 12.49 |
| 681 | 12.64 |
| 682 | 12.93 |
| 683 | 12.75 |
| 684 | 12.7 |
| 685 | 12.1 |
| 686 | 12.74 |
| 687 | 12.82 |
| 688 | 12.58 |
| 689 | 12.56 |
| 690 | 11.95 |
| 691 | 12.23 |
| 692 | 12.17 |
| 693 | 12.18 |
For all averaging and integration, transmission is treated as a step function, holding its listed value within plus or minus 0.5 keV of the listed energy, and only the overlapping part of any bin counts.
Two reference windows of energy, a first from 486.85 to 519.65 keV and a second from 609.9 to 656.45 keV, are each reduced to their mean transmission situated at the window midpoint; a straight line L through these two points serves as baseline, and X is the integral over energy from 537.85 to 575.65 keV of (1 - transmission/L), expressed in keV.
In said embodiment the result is 6.2 keV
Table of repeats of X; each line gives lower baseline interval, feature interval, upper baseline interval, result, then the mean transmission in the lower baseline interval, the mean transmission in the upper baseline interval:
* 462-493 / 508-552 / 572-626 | 3.21 keV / 19.1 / 12.6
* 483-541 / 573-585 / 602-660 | 5.51 keV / 15.5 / 13.7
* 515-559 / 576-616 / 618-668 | 3.16 keV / 15.1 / 13.5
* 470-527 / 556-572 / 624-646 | 5.23 keV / 16.4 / 13.8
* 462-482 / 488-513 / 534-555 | 3.62 keV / 20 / 15.5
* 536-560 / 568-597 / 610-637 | 8.40 keV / 15.1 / 13.7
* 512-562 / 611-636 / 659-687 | 0.10 keV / 14.9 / 13.1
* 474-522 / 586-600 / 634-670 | 0.04 keV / 16.3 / 13.4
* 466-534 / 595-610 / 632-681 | -0.20 keV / 16.5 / 13.4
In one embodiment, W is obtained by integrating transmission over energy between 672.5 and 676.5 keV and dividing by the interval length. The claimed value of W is 13.6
